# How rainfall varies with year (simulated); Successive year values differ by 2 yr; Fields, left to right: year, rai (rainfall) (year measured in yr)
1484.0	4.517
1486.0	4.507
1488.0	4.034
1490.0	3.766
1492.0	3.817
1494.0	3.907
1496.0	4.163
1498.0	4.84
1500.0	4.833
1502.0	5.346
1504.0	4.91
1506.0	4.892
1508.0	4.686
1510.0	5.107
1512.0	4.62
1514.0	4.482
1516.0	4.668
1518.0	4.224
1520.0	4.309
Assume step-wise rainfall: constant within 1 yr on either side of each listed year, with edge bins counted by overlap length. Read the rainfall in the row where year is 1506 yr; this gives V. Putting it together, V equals 4.892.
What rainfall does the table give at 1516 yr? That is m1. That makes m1 4.668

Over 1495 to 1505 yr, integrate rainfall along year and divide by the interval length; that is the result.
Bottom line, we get 4.82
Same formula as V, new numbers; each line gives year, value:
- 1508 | 4.686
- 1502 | 5.346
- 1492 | 3.817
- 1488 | 4.034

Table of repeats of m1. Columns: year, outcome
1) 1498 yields 4.84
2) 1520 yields 4.309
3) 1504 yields 4.91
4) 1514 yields 4.482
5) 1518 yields 4.224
